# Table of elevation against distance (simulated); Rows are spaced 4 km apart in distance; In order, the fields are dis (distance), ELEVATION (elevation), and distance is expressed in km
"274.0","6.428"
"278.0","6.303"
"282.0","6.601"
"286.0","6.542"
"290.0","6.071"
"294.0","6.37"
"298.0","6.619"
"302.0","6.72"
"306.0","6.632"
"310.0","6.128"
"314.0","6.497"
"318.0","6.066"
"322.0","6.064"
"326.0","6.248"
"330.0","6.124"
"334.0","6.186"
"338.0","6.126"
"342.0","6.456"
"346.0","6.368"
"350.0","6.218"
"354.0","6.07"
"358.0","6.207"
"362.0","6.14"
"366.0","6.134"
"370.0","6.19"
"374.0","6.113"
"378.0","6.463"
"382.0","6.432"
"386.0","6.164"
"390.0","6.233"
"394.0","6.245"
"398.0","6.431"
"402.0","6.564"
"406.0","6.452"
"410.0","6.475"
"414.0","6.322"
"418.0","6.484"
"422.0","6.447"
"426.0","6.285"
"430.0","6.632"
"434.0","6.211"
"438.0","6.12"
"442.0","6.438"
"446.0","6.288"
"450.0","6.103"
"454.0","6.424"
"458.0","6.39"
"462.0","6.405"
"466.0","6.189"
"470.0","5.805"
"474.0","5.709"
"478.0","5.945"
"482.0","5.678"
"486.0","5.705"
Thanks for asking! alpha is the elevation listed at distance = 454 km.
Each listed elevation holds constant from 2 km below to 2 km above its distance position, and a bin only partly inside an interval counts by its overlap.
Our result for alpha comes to 6.424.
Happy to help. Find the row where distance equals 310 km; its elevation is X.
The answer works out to 6.128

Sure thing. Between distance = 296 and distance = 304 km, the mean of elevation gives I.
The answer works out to 6.67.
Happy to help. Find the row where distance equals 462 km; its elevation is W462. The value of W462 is 6.405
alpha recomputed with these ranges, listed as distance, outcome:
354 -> 6.07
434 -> 6.211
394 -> 6.245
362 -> 6.14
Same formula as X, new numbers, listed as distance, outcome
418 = 6.484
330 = 6.124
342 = 6.456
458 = 6.39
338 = 6.126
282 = 6.601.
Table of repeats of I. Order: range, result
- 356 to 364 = 6.17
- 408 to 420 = 6.43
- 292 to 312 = 6.49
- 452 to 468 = 6.35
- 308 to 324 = 6.19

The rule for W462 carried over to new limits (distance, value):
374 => 6.113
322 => 6.064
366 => 6.134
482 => 5.678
